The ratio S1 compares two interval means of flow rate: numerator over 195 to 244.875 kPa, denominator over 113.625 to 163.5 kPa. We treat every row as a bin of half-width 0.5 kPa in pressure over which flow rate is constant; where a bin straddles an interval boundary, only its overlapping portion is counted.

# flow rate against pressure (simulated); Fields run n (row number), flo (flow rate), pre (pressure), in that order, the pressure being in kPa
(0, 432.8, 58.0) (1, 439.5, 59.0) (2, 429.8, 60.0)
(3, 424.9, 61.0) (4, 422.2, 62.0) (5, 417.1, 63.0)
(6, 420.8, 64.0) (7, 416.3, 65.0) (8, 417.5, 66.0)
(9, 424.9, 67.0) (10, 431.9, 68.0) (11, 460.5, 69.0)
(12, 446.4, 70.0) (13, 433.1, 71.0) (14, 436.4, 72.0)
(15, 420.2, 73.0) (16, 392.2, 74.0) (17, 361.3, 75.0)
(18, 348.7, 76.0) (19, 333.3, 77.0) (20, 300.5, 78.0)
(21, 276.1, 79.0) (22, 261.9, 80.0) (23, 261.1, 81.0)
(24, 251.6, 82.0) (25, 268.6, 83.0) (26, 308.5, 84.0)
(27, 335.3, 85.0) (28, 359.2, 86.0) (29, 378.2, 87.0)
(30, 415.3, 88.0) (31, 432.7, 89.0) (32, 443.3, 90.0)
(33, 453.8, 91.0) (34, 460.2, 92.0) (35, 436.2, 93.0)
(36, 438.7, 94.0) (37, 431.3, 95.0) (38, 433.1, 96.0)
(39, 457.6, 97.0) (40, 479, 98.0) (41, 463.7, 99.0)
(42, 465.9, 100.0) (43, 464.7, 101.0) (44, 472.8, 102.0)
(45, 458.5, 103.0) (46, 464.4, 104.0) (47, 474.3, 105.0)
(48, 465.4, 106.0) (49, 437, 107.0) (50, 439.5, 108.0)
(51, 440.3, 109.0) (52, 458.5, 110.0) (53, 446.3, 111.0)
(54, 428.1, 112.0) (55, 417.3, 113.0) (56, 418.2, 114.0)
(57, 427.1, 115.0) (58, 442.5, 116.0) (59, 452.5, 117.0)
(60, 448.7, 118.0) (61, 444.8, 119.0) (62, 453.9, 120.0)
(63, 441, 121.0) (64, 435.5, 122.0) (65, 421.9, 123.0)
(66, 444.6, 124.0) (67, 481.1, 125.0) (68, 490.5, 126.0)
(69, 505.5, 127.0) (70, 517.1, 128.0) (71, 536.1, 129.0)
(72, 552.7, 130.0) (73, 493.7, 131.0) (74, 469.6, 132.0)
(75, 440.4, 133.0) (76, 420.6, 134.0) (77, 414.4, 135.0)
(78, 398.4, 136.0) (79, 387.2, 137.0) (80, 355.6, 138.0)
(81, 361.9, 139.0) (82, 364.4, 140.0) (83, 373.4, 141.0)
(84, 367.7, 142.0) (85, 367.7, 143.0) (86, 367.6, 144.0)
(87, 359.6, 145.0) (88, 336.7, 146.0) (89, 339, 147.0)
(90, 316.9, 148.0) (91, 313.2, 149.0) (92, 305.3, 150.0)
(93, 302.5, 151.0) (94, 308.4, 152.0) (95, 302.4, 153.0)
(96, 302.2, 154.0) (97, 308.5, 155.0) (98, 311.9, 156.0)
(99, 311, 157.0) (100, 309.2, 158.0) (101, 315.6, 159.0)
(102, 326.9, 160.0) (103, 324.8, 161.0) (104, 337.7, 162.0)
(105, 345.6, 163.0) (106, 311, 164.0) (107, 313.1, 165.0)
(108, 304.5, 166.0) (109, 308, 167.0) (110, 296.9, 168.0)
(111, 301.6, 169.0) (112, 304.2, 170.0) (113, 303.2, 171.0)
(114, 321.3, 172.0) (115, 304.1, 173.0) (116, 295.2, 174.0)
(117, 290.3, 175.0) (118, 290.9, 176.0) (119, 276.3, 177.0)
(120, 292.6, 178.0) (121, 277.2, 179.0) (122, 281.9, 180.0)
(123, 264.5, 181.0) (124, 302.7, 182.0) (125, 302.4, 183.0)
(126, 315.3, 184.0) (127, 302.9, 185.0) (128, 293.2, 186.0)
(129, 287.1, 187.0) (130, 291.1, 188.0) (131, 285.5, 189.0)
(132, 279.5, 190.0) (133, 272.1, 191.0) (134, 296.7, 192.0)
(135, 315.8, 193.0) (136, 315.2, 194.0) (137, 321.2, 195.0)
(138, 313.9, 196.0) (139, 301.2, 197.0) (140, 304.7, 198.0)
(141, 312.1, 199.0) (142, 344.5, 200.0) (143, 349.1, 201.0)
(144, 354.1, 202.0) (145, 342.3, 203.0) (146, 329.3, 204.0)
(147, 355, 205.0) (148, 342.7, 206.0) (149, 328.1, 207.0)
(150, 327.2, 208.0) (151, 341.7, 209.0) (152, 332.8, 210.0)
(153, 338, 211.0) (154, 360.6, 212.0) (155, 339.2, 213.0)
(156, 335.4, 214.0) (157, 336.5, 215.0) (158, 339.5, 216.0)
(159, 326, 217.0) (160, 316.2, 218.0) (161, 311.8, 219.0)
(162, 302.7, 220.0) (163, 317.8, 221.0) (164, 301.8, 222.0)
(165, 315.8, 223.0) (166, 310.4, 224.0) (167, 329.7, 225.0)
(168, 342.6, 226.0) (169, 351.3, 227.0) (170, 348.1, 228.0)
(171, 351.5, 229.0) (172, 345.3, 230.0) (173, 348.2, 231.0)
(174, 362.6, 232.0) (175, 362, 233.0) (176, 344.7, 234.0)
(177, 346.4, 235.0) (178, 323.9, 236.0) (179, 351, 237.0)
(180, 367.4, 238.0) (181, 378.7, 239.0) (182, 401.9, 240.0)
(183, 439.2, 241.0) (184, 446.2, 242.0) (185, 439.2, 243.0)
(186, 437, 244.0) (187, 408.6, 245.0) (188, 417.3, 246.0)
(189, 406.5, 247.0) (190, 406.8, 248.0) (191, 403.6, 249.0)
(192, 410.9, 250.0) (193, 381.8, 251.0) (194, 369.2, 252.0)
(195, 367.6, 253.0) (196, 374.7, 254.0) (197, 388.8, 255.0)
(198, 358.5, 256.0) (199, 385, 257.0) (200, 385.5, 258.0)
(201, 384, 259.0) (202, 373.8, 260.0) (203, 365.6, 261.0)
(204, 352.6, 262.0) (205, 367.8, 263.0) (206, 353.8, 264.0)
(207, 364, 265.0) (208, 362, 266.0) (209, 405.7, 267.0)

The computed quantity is 0.9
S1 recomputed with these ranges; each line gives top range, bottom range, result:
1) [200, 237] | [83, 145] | 0.78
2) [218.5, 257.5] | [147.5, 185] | 1.21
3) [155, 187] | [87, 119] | 0.68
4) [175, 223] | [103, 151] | 0.74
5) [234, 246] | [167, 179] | 1.32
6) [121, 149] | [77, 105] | 1.06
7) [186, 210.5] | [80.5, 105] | 0.77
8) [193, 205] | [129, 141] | 0.77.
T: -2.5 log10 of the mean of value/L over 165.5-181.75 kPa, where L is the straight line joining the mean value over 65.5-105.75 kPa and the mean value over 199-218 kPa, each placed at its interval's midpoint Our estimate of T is 0.207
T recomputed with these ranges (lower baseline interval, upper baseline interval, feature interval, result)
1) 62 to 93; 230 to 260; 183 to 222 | 0.20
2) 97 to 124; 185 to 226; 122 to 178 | 0.11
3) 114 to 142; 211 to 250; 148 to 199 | 0.31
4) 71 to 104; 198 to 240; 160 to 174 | 0.15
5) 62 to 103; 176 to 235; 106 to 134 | -0.22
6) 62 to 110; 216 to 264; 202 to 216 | 0.11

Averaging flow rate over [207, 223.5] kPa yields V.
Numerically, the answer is 328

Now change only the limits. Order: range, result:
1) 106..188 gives 368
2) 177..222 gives 315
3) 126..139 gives 455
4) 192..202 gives 320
